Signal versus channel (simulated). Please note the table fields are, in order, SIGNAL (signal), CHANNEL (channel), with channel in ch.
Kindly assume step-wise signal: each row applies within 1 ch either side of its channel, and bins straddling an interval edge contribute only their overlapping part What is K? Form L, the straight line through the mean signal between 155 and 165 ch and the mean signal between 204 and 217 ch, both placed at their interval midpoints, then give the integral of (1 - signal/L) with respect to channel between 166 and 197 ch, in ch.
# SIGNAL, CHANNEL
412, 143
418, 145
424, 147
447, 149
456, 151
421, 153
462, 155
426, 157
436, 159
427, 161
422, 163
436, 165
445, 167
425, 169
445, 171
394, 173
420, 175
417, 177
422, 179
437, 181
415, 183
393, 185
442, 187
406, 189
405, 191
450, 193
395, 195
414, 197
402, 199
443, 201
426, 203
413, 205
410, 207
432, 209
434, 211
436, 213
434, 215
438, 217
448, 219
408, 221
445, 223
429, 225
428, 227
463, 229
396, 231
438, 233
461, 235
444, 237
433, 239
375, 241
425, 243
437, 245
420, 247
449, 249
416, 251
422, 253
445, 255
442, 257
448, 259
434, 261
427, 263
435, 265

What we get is 0.69 ch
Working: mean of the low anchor 432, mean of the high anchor 427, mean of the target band 421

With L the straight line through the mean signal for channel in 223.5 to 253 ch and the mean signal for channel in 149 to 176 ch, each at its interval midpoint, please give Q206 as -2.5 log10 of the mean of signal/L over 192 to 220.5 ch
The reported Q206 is 0.01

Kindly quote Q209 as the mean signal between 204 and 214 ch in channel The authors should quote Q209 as 425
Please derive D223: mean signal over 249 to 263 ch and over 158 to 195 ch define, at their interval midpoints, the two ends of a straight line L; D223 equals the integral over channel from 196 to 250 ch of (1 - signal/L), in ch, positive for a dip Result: 0.2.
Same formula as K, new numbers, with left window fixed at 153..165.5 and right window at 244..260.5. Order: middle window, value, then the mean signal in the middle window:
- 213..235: 0.0 ch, 434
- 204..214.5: 0.2 ch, 425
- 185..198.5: 0.6 ch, 416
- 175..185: 0.3 ch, 420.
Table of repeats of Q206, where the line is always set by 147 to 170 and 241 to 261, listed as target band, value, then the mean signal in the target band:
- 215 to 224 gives -0.01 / 435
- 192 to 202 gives 0.03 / 421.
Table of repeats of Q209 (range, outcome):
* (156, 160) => 431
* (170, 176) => 420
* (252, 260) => 439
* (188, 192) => 406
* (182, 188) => 417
